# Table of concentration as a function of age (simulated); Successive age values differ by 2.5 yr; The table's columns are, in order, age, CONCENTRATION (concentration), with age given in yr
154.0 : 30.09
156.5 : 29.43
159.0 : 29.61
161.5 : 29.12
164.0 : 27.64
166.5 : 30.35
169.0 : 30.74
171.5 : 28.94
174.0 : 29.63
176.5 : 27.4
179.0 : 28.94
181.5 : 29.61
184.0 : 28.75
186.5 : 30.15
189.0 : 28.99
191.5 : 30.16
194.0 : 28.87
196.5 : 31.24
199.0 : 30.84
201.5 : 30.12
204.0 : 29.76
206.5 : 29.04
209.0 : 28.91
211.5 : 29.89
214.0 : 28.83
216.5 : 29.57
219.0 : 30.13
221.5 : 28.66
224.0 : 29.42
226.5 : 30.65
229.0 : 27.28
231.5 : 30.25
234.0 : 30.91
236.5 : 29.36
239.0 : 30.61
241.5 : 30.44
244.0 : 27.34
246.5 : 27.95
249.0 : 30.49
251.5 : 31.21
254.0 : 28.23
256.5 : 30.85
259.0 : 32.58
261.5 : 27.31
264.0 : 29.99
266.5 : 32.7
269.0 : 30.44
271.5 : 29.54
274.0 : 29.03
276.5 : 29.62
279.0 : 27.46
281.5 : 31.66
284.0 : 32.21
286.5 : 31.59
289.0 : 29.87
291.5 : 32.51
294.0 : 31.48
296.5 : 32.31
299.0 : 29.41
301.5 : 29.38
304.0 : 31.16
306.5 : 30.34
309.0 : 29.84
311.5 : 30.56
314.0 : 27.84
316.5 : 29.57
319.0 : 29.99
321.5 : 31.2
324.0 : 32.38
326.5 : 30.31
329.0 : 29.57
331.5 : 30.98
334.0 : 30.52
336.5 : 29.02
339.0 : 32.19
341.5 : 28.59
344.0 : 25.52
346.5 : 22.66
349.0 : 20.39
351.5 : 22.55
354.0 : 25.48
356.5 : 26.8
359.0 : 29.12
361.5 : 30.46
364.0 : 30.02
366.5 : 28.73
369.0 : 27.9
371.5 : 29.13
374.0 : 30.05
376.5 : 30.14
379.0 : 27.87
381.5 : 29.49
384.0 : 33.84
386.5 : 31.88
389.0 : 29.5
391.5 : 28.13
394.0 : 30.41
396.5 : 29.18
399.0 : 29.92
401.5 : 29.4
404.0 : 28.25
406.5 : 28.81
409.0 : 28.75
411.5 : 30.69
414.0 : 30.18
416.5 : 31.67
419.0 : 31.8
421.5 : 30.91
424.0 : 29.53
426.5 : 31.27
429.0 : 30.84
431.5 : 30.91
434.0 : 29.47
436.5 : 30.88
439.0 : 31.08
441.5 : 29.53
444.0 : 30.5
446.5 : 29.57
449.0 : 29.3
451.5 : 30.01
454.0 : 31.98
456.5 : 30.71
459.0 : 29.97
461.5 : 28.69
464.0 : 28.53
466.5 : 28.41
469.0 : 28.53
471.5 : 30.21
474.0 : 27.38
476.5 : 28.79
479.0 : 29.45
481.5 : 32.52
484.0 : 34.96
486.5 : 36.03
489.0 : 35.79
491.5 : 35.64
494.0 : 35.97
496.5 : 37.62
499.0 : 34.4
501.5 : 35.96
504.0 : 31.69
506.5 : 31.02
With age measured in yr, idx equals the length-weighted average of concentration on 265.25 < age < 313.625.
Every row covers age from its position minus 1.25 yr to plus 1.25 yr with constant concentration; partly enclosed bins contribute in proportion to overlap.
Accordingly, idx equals 30.5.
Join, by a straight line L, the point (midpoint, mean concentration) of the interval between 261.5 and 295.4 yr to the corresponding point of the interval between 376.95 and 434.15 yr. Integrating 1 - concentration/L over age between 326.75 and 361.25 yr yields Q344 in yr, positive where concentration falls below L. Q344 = 3.4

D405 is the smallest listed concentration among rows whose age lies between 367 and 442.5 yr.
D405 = 27.87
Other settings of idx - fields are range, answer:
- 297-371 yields 28.7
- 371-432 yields 30.1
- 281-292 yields 31.5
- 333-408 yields 28.5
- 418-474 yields 30.1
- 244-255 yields 29.3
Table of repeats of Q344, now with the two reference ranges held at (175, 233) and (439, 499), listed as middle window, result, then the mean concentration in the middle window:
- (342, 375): 4.0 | 26.8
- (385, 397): 0.3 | 29.9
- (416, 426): 0.0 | 30.9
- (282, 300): -0.8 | 31.4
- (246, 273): -0.3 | 30.2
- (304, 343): 0.2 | 30.2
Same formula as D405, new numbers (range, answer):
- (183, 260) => 27.28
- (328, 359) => 20.39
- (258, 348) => 22.66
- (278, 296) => 27.46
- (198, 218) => 28.83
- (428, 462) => 28.69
